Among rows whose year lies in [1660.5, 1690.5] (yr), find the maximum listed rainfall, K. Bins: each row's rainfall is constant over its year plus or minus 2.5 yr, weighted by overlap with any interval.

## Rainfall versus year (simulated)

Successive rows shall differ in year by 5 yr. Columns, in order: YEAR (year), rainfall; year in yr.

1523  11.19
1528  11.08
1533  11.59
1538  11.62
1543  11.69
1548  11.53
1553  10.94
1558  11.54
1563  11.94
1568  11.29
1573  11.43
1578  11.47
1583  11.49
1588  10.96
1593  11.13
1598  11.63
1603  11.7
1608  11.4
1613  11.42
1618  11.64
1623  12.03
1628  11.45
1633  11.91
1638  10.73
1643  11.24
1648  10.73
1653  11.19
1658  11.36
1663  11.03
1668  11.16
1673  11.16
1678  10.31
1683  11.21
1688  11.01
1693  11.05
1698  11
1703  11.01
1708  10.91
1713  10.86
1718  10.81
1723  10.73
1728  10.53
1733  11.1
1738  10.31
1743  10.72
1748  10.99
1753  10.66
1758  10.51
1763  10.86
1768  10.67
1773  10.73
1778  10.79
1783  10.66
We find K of 11.21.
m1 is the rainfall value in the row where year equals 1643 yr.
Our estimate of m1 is 11.24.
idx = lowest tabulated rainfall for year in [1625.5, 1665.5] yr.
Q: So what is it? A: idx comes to 10.73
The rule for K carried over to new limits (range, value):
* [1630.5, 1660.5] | 11.91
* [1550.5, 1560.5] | 11.54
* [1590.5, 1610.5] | 11.7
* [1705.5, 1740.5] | 11.1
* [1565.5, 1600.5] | 11.63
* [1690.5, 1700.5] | 11.05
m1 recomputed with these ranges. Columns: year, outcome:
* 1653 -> 11.19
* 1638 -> 10.73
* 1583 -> 11.49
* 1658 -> 11.36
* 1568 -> 11.29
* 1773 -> 10.73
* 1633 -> 11.91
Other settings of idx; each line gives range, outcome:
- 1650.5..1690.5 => 10.31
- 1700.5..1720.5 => 10.81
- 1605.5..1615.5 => 11.4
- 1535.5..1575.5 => 10.94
